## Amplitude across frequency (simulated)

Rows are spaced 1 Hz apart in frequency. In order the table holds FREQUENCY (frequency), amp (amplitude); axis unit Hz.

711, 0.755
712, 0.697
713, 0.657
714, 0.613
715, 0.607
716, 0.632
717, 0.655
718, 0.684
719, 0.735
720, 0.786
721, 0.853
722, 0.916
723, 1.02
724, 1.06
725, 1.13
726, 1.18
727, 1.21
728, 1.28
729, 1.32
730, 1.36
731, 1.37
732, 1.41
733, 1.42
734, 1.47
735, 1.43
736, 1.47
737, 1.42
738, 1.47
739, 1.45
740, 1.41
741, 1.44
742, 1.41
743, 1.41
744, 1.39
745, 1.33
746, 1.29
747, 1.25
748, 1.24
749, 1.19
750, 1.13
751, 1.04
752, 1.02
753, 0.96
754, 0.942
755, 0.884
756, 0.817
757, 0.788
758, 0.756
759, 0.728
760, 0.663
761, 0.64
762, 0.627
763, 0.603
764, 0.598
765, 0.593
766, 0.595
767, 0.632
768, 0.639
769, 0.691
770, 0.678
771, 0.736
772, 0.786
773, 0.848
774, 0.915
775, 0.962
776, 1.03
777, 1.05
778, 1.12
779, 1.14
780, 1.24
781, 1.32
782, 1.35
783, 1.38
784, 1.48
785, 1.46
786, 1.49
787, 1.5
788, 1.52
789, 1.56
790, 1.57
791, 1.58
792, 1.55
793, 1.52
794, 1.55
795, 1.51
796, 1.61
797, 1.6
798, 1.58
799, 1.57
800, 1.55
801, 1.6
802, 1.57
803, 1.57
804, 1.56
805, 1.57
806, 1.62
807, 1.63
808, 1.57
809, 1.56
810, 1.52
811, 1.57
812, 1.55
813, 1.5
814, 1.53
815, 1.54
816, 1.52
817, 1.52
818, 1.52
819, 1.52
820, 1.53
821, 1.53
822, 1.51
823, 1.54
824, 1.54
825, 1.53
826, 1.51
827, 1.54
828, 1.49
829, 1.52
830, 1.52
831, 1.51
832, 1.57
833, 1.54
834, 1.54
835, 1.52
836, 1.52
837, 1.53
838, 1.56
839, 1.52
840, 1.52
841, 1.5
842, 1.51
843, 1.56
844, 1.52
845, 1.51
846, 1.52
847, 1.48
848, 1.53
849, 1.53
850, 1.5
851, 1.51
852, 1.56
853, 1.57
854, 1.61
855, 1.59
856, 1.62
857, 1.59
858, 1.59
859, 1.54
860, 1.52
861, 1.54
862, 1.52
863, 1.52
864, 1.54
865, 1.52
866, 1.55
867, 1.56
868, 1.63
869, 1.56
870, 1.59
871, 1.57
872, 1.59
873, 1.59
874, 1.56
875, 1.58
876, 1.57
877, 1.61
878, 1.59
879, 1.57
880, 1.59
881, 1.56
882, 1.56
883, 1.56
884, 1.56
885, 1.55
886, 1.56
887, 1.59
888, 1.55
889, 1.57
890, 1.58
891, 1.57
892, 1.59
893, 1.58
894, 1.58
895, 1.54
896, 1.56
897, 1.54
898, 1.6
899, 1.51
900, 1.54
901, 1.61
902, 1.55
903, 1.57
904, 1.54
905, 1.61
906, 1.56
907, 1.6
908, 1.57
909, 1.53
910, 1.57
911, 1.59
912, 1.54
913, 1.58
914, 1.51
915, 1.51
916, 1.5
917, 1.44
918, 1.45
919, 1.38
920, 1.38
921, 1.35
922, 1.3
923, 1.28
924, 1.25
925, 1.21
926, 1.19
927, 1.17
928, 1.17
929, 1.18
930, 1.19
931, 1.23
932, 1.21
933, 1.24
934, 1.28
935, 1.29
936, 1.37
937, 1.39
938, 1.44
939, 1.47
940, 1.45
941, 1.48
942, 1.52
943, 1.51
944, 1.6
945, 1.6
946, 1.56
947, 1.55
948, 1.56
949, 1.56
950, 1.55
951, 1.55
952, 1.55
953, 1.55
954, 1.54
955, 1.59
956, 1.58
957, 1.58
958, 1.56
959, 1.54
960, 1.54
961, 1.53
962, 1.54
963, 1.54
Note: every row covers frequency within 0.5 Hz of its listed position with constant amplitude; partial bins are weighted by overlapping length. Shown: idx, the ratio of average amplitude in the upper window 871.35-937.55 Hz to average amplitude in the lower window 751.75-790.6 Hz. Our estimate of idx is 1.5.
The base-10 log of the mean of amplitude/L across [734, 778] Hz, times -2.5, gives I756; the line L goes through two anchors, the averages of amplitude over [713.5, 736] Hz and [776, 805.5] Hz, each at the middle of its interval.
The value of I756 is 0.217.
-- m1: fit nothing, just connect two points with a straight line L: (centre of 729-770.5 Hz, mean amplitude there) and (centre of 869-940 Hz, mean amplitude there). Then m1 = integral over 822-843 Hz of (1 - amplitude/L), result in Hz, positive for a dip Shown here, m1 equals -3.9 Hz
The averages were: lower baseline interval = 1.07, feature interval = 1.53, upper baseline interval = 1.48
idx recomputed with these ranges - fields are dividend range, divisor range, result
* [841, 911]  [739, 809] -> 1.31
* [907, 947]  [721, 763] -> 1.21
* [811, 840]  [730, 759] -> 1.24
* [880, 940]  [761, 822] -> 1.12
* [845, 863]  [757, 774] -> 2.25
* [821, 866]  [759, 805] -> 1.30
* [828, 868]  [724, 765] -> 1.35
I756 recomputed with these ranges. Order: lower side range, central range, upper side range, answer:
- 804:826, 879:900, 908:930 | -0.10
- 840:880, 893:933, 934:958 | 0.06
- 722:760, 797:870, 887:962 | -0.15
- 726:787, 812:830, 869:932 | -0.19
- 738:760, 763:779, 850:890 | 0.46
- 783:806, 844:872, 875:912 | 0.01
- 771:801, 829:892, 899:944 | -0.12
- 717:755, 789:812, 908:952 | -0.23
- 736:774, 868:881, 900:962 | -0.21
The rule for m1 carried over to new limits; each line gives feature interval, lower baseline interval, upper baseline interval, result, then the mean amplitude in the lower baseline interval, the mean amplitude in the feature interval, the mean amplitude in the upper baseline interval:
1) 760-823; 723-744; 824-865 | 6.85 Hz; 1.35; 1.29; 1.54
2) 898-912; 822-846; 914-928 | -1.96 Hz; 1.53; 1.57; 1.34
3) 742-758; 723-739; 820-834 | 2.99 Hz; 1.33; 1.11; 1.53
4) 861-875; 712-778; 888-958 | -2.48 Hz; 1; 1.56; 1.47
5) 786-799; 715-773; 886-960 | -4.61 Hz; 1.02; 1.55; 1.48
